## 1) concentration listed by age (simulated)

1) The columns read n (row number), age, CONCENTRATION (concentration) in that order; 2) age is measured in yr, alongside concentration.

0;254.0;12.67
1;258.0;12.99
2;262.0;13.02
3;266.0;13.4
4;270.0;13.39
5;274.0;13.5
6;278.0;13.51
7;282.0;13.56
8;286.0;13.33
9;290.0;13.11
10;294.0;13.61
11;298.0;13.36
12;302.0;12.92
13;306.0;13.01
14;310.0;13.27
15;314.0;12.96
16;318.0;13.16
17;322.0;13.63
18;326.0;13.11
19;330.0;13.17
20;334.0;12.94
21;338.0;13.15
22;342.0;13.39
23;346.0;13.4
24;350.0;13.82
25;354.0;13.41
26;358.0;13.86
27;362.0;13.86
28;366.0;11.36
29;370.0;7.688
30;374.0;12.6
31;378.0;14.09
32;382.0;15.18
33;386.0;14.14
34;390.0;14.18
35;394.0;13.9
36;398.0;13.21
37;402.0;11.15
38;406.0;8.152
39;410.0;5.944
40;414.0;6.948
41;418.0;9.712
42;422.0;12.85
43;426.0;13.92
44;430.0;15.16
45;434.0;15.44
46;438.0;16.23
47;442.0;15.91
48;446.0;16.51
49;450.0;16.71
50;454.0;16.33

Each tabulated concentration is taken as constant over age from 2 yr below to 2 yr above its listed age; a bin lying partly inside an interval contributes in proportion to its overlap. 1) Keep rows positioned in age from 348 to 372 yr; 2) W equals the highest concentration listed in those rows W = 13.86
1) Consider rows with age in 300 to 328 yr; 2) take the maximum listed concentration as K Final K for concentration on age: 13.63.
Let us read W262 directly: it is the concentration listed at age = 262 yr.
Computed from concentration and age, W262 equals 13.02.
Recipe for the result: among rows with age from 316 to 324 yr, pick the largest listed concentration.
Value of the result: 13.63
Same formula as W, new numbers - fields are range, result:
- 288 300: 13.61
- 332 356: 13.82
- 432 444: 16.23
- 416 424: 12.85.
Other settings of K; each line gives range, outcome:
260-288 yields 13.56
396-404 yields 13.21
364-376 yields 12.6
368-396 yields 15.18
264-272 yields 13.4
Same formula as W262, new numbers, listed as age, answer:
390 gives 14.18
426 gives 13.92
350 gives 13.82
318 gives 13.16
